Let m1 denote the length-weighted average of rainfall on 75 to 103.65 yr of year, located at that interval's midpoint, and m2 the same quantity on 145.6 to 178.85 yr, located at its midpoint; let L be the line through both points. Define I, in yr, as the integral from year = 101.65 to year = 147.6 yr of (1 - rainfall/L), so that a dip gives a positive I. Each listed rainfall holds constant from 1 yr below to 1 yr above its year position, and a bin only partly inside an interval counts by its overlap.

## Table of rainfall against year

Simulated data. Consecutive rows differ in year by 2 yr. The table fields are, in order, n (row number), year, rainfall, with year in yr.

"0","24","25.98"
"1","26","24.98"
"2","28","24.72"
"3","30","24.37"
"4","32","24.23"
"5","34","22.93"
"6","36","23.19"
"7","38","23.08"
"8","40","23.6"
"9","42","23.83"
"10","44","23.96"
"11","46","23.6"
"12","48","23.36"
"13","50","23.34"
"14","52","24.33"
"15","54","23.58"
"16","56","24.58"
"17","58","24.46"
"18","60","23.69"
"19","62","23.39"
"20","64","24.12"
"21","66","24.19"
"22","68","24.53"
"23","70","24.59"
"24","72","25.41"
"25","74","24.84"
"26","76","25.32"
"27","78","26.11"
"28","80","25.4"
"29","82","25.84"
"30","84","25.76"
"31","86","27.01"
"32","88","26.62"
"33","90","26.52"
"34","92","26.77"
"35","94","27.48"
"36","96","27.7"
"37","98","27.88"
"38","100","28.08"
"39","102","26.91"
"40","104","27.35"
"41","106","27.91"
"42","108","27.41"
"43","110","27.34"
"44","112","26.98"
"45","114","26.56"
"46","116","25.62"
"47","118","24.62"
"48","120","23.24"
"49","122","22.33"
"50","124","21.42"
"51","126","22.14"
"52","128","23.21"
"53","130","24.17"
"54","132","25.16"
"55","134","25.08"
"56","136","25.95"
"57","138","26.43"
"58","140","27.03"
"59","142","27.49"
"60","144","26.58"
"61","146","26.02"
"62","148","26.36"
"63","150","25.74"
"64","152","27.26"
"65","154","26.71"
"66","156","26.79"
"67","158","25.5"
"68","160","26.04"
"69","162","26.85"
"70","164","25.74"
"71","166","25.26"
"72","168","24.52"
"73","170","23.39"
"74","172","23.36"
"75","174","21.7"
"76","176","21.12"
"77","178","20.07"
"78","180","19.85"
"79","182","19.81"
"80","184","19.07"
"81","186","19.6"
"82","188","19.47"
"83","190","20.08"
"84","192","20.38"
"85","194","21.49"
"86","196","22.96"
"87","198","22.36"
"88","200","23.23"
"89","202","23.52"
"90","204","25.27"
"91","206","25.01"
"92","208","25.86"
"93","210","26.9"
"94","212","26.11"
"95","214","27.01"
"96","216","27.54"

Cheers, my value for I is 0.51 yr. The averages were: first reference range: 26.7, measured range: 25.5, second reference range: 24.8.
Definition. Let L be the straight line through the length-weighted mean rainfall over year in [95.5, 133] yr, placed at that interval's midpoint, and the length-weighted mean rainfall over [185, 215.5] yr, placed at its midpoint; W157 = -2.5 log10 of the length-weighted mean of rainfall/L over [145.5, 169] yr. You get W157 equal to -0.07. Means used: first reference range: 25.6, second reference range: 23.4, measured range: 26.1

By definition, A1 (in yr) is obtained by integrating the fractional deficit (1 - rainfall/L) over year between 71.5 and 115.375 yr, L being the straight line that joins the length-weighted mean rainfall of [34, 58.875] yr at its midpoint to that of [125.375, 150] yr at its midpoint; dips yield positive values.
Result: -3.6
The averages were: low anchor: 23.7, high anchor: 25.5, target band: 26.7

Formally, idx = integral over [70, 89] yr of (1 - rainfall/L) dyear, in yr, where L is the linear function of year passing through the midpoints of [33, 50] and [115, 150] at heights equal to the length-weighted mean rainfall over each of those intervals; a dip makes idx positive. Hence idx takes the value -1.3 yr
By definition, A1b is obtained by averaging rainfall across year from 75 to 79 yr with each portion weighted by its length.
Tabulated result 25.7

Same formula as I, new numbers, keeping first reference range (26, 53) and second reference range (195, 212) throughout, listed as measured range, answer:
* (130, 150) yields -1.6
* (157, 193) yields 3.0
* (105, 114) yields -1.2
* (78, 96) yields -1.9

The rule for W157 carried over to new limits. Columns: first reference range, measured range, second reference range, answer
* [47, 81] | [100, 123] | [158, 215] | -0.10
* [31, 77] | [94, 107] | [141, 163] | -0.10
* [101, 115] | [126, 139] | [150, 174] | 0.07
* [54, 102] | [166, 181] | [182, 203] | -0.02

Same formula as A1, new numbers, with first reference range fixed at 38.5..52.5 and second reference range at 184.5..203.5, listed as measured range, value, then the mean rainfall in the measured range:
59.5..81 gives -1.30 yr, 24.7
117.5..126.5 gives -0.05 yr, 22.7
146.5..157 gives -2.11 yr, 26.5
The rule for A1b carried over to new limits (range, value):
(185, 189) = 19.5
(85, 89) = 26.8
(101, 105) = 27.1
